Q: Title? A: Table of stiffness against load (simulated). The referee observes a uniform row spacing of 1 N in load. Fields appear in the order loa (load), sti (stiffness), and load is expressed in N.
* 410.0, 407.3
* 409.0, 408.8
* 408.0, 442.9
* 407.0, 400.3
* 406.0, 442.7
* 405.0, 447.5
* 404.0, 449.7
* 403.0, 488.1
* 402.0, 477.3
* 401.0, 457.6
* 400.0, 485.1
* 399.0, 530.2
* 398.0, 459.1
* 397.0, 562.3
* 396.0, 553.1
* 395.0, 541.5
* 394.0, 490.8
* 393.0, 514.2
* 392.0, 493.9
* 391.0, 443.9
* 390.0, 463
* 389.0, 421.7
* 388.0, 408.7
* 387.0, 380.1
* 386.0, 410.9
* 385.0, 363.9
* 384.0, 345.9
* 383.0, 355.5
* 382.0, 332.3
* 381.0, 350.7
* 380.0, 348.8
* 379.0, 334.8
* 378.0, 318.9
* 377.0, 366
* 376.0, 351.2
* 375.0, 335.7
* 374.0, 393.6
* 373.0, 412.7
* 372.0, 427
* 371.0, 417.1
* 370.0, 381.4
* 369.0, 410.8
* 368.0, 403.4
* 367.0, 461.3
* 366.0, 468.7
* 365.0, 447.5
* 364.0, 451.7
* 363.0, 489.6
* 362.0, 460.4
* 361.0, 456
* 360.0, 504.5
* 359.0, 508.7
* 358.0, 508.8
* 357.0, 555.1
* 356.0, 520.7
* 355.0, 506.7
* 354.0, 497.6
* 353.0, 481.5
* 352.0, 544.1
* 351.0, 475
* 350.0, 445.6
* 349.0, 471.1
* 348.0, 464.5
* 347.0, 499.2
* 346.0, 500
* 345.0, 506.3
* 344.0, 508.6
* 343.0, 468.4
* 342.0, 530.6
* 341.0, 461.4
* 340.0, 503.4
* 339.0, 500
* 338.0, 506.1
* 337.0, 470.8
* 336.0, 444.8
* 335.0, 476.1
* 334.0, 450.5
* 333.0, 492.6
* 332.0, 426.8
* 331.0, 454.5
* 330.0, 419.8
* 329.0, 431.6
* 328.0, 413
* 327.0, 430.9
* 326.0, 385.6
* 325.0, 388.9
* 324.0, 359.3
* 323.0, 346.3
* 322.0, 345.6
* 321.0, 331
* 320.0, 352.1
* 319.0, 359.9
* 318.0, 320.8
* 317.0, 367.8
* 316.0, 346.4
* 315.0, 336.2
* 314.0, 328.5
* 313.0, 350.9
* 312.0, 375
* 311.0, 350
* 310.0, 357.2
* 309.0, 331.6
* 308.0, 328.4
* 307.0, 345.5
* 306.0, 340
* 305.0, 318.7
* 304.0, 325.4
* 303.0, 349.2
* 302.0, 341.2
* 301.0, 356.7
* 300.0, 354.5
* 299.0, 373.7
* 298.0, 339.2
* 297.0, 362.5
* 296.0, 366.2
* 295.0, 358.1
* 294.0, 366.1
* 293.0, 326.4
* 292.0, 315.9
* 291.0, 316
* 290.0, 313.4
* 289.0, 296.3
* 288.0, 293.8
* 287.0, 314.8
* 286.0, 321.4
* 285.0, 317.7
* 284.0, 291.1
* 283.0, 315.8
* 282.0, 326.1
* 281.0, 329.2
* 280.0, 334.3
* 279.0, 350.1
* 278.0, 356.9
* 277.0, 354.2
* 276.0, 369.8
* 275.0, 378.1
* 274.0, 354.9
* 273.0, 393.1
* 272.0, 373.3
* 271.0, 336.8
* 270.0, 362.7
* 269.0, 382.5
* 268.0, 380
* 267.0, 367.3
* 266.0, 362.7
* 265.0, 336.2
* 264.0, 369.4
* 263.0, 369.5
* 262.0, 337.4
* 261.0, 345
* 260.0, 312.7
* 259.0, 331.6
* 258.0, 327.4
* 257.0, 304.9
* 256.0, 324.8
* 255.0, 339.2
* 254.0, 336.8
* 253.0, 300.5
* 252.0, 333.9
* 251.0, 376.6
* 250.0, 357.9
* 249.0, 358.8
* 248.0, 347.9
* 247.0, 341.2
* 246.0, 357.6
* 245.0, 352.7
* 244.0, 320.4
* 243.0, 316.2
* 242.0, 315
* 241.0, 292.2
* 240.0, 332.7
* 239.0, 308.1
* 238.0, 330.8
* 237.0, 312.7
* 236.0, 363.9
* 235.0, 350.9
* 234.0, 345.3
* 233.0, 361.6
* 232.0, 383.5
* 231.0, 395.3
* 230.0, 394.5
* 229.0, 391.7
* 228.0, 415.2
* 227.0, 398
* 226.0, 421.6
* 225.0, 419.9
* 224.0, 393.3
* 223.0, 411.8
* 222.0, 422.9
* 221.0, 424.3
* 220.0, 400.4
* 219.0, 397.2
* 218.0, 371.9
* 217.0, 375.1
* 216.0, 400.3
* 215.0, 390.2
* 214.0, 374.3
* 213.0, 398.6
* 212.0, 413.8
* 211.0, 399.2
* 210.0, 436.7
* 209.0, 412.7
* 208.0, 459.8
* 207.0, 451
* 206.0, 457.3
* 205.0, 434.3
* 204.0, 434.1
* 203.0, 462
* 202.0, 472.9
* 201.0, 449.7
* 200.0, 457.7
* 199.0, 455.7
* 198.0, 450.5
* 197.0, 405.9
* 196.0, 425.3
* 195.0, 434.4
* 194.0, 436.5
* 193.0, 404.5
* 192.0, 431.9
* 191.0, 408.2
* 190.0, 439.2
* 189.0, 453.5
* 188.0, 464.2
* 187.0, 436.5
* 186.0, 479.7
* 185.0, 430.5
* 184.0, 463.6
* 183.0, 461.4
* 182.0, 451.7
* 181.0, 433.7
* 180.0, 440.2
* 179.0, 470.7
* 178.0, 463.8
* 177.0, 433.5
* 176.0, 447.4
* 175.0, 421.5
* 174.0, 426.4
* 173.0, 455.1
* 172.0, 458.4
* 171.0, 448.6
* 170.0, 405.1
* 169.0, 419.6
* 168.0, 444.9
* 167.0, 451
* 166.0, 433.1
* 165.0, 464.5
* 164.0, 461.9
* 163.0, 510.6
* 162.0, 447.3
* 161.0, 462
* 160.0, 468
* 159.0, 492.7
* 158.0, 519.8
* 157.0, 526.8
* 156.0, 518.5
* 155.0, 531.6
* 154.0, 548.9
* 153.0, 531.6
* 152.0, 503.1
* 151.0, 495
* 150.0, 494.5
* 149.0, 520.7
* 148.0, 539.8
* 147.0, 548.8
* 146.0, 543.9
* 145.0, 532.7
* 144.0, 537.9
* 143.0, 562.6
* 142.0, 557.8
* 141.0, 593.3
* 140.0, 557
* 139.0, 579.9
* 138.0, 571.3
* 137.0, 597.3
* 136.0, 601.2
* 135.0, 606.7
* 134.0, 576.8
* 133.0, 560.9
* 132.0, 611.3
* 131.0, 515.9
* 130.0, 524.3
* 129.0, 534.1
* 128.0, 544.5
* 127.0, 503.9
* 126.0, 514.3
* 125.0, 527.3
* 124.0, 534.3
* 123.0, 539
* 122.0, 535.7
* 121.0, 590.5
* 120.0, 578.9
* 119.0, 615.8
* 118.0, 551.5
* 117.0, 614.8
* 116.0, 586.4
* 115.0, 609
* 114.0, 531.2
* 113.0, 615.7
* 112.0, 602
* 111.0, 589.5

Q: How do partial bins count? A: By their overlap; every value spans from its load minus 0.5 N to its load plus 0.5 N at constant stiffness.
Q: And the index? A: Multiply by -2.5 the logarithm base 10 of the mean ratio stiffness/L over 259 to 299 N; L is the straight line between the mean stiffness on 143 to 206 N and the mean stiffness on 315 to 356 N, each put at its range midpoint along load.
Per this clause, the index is 0.29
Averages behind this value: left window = 467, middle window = 344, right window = 442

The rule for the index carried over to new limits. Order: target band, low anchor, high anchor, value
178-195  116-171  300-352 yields 0.13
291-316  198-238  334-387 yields 0.24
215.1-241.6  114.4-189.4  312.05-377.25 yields 0.26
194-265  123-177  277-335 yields 0.14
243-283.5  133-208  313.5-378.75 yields 0.30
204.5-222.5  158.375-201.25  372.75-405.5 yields 0.08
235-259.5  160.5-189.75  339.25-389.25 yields 0.32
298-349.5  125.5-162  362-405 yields 0.13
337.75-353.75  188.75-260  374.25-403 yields -0.18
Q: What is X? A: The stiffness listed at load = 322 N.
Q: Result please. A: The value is 345.6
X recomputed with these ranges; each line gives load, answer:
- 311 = 350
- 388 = 408.7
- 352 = 544.1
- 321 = 331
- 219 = 397.2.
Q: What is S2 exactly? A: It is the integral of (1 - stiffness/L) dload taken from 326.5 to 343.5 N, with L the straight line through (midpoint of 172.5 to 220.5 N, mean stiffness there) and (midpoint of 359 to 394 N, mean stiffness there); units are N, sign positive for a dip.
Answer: -1.9 N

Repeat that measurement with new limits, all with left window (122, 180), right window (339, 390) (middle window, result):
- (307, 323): 3.9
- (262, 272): 2.3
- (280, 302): 6.3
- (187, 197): 1.3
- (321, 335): 1.3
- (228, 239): 2.7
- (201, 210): 0.8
